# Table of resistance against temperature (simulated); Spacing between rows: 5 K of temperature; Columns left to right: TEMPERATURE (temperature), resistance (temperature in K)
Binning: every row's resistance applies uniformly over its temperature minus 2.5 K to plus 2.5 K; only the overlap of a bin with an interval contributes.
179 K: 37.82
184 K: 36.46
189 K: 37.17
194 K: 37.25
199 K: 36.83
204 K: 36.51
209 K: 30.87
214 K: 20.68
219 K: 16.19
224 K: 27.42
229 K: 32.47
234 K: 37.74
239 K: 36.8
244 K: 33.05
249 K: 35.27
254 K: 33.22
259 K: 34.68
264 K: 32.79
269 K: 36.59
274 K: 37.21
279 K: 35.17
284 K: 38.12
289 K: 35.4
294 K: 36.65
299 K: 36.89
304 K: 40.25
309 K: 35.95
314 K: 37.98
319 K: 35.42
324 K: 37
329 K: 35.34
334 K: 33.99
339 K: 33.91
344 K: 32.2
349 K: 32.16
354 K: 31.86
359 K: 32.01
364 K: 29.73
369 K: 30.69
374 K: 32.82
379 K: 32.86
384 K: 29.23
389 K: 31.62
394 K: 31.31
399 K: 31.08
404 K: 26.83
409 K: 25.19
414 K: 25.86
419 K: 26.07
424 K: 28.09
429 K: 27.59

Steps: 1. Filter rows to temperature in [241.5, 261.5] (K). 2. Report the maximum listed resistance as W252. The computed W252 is 35.27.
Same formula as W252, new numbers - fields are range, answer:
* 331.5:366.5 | 33.99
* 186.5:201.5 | 37.25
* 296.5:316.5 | 40.25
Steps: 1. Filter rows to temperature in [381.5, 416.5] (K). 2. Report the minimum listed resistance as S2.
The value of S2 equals 25.19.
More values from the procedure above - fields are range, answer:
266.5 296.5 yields 35.17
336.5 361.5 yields 31.86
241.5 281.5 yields 32.79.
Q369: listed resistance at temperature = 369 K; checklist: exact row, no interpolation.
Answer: 30.69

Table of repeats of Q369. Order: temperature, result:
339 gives 33.91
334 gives 33.99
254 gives 33.22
